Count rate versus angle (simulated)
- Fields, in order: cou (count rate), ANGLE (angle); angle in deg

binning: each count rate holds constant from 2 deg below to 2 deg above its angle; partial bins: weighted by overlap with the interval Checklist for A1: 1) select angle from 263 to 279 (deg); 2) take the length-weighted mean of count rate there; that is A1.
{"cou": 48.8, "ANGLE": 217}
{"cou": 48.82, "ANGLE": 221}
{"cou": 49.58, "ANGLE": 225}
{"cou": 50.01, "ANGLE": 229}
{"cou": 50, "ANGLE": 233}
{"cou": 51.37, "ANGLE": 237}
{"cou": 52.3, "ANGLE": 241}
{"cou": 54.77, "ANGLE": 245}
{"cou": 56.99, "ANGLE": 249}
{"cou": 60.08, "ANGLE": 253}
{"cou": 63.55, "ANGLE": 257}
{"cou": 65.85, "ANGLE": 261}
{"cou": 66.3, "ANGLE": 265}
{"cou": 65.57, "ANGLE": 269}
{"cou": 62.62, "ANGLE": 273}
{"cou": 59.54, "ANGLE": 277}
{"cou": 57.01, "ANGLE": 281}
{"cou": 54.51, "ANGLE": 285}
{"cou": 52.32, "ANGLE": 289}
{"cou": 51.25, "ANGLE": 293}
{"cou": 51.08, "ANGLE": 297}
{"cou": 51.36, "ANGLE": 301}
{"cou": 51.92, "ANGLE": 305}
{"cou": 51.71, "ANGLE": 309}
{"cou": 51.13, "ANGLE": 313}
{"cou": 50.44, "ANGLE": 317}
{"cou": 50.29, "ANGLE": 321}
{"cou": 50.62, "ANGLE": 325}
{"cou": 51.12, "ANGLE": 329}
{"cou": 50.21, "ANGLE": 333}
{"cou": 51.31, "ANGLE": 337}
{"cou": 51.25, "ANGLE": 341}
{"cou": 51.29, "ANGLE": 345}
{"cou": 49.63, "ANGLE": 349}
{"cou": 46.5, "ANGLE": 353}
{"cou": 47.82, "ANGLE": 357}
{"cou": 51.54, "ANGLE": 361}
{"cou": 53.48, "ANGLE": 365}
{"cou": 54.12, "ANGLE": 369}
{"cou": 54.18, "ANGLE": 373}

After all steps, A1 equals 63.5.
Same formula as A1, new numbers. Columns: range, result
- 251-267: 63.9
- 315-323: 50.4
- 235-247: 52.8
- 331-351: 50.7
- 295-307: 51.5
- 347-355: 48.1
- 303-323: 51.1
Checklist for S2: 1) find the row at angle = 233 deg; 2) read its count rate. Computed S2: 50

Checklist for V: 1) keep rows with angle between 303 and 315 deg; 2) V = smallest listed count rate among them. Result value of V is 51.13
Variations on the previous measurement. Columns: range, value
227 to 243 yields 50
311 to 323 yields 50.29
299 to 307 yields 51.36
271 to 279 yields 59.54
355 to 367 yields 47.82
